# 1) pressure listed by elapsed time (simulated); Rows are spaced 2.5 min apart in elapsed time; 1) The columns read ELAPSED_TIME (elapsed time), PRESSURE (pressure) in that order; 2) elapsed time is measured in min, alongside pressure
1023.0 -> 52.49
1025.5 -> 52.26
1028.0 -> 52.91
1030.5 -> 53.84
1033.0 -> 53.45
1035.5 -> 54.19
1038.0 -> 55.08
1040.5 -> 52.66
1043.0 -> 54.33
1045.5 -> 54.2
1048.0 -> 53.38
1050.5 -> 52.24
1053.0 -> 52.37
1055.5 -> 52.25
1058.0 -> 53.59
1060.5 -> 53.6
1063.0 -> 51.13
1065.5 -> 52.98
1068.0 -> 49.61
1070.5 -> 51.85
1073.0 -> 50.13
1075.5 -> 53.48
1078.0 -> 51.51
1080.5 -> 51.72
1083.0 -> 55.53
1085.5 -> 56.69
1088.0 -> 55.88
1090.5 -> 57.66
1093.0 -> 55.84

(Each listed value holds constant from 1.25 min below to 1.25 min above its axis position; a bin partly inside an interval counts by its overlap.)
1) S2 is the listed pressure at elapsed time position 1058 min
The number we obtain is 53.59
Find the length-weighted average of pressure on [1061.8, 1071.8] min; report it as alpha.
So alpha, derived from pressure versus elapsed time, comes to 51.4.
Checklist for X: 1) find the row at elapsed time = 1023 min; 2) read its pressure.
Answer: 52.49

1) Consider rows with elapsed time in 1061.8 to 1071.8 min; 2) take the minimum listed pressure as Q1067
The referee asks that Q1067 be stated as 49.61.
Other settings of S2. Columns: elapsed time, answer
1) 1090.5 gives 57.66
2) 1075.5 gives 53.48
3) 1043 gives 54.33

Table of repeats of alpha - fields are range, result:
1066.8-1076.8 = 51.3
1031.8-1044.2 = 53.9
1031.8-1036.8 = 53.8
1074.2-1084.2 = 53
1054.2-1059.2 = 52.9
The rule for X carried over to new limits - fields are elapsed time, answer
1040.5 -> 52.66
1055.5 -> 52.25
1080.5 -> 51.72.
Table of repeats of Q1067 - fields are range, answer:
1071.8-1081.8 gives 50.13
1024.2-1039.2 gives 52.26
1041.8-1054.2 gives 52.24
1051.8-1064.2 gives 51.13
